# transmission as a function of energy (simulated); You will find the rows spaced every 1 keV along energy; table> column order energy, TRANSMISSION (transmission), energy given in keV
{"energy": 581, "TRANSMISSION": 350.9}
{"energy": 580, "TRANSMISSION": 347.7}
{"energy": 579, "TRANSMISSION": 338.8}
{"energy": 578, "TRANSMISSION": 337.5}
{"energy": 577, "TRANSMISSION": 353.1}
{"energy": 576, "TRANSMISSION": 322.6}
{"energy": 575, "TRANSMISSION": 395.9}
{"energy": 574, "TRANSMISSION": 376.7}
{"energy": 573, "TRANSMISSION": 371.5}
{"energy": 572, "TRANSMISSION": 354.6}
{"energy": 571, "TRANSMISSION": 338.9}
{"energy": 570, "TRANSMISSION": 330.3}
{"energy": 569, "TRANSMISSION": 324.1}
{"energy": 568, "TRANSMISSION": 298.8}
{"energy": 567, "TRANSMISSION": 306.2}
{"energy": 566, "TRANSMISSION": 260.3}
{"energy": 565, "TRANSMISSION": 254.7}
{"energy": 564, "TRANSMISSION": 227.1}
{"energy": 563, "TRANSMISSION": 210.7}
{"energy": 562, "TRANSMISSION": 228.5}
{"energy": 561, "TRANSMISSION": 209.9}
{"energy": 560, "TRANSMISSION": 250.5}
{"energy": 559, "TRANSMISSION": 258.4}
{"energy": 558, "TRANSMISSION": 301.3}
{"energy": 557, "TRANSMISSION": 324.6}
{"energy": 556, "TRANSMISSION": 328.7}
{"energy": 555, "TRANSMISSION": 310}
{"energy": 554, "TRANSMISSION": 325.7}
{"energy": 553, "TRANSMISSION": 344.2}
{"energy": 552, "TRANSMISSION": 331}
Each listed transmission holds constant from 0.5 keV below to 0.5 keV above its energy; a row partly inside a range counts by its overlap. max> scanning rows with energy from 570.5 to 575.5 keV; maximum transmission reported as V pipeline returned 395.9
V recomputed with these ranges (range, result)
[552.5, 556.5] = 344.2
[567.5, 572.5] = 354.6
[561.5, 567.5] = 306.2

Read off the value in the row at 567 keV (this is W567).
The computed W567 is 306.2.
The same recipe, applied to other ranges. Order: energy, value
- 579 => 338.8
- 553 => 344.2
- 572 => 354.6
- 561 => 209.9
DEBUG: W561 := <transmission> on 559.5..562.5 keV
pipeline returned 230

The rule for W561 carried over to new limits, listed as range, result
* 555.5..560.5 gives 293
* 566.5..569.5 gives 310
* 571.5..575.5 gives 375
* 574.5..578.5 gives 352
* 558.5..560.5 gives 254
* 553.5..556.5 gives 321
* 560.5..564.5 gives 219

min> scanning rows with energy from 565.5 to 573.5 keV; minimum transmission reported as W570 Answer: 260.3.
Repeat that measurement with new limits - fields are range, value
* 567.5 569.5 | 298.8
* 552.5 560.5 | 250.5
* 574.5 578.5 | 322.6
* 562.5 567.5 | 210.7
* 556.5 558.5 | 301.3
